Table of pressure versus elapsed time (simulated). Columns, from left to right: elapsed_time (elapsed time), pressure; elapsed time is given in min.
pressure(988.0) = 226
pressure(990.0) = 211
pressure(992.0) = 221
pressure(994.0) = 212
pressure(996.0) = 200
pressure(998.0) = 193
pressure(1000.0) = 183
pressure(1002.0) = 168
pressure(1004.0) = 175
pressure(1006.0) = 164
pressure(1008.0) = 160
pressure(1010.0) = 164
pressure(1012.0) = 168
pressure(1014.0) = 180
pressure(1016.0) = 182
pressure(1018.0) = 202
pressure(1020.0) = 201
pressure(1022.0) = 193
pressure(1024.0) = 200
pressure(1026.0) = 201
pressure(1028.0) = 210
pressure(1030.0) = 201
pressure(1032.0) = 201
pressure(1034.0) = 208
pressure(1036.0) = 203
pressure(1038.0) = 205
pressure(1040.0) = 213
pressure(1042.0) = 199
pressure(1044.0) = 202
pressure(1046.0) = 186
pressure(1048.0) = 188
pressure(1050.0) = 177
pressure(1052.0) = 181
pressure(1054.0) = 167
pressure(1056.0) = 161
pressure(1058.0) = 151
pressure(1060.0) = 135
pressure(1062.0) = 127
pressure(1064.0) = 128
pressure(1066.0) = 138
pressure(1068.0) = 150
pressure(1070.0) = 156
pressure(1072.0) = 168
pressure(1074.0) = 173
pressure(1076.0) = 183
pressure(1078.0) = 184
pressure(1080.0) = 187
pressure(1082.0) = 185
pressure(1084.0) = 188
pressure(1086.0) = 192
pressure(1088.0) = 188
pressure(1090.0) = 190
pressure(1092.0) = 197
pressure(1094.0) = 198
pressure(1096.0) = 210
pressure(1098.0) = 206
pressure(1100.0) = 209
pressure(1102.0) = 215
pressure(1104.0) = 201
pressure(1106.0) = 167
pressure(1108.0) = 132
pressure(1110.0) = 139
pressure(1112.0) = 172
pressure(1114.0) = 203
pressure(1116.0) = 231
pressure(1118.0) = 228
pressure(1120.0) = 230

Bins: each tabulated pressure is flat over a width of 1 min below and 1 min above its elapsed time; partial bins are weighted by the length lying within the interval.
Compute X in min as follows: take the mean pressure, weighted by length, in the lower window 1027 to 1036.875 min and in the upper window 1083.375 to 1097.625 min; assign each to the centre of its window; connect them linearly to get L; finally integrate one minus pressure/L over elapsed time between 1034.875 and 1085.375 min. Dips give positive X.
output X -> 6.7 min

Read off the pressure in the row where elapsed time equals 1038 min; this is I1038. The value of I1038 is 205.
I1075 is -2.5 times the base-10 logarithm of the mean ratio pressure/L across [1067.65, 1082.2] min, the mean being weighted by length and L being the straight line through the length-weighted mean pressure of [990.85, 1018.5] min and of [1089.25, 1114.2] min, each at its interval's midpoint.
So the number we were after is 0.075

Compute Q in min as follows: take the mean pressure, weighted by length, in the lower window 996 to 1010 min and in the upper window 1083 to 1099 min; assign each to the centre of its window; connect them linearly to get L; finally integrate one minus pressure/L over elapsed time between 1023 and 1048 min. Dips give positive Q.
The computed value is -2.6 min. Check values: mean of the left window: 175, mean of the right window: 196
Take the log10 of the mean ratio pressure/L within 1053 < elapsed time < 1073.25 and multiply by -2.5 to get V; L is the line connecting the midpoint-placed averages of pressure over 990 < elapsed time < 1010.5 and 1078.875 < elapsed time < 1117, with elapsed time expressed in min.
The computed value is 0.26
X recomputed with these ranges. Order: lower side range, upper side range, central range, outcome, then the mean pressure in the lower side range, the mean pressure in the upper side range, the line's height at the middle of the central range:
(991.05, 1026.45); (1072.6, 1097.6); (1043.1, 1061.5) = 1.7 min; 187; 190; 188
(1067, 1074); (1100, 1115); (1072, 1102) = -4.3 min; 160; 178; 168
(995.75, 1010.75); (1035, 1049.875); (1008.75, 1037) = -1.0 min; 175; 198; 187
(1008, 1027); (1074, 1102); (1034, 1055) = -0.4 min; 186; 194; 189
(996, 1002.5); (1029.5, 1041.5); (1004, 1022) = 1.4 min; 185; 205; 193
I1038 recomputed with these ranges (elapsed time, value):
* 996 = 200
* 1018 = 202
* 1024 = 200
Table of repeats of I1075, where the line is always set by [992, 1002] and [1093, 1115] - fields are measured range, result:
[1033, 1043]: -0.07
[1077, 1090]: 0.01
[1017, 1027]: -0.03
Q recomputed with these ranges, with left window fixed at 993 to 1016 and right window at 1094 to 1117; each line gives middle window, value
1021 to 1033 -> -1.3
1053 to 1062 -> 1.7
